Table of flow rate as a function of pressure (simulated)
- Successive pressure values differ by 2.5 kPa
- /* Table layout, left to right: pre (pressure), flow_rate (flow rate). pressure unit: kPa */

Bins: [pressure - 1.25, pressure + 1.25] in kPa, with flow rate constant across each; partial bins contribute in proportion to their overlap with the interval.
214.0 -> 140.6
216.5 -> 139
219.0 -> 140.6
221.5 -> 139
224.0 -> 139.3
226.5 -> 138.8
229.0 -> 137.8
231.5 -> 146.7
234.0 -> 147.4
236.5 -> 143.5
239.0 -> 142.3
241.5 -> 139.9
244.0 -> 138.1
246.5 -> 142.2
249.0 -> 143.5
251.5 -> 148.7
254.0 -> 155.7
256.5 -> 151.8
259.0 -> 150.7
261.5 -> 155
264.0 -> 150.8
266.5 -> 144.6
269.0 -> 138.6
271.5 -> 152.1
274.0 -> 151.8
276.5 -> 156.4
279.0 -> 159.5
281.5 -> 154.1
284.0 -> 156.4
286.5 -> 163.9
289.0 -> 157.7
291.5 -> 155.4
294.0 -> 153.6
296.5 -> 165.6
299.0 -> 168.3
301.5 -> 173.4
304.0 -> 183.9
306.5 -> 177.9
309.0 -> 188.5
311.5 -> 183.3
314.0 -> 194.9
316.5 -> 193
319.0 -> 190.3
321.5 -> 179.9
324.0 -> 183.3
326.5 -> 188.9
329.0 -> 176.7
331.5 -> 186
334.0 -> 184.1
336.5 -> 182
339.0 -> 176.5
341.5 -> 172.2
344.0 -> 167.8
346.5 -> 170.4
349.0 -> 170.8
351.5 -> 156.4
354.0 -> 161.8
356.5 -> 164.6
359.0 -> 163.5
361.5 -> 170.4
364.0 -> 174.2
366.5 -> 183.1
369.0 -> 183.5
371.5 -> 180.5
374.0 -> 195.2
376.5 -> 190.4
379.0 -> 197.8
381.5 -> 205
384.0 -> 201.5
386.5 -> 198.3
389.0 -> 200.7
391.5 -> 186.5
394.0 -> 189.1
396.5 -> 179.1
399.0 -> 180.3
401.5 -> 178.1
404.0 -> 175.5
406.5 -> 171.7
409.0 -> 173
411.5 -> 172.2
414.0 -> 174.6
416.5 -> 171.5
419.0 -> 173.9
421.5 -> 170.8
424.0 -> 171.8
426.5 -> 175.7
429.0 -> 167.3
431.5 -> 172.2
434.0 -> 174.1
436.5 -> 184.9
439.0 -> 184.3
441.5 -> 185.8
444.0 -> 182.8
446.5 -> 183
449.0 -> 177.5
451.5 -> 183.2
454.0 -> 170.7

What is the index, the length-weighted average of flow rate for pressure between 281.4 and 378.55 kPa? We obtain 175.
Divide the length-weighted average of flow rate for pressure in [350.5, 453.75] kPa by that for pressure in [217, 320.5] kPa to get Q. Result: 1.15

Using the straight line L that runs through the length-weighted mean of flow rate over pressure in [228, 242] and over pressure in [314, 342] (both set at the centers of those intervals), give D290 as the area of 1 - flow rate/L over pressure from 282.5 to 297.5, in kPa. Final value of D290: 0.77 kPa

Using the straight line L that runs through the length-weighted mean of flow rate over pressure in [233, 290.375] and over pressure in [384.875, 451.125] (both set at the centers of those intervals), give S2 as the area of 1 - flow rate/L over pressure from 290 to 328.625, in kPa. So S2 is -4.78 kPa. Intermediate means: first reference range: 150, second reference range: 179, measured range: 178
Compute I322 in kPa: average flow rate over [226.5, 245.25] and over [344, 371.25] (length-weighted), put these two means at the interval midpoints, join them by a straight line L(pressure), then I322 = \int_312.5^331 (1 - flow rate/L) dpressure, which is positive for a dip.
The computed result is -2.8 kPa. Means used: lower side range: 142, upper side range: 170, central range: 187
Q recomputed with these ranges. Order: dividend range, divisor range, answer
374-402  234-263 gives 1.31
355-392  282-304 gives 1.14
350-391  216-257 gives 1.28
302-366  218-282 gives 1.21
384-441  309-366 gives 1.01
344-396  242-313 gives 1.15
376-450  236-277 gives 1.23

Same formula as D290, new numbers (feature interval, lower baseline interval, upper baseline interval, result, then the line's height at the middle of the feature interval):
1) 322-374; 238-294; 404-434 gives -4.2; 162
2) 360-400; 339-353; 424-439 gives -4.0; 171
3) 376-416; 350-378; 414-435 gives -2.7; 174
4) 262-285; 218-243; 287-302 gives 0.5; 155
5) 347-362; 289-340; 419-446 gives 1.1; 178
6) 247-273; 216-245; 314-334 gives 1.0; 155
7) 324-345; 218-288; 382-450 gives -2.0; 164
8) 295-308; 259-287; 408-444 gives -1.4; 157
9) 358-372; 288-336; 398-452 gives 0.1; 177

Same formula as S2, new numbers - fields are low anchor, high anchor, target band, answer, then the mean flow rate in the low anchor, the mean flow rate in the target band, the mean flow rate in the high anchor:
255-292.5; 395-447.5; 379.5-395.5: -2.4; 153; 197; 176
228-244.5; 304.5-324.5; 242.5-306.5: 3.4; 142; 155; 186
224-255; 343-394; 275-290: -0.2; 143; 158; 181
